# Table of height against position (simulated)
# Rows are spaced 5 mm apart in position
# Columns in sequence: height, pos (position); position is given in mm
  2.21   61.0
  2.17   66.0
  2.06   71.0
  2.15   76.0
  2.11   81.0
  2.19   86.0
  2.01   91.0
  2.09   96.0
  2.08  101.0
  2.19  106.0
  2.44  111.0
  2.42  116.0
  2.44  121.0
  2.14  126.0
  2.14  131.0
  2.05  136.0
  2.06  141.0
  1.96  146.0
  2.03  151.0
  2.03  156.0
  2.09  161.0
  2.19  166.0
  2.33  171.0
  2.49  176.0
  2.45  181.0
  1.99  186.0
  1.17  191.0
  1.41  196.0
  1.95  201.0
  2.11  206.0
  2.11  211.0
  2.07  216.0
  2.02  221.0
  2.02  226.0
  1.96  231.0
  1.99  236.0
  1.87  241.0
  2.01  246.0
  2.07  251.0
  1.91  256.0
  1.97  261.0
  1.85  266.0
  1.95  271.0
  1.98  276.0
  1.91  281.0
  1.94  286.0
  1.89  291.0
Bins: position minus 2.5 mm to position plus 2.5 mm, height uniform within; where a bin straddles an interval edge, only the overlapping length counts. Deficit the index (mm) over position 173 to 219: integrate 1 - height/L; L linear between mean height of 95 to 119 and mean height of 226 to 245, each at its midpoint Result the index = 1.6 mm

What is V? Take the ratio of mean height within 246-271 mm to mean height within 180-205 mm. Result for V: 1.10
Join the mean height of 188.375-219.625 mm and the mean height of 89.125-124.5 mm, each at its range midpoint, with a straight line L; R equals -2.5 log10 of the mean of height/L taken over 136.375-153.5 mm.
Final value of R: 0.03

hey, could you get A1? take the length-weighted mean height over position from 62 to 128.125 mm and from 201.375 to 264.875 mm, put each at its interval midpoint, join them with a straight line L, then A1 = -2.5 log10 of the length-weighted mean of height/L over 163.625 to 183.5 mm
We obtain -0.14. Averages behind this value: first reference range 2.19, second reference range 2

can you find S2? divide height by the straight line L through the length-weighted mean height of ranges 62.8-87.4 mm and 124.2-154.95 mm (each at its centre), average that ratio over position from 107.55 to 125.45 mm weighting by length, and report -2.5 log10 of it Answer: -0.15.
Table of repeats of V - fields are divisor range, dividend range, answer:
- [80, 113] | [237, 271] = 0.90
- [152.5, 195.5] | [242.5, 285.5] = 0.95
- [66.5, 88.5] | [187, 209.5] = 0.80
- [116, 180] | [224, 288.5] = 0.90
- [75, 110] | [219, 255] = 0.93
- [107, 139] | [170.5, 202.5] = 0.86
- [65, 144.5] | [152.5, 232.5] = 0.93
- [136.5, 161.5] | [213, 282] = 0.97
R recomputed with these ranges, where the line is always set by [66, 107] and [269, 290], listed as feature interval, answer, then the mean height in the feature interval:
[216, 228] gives -0.02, 2.03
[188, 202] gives 0.33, 1.48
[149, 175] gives -0.06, 2.16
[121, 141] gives -0.04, 2.15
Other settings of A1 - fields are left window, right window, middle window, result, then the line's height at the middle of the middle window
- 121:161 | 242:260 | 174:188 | -0.13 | 2.05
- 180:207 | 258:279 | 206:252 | -0.09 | 1.86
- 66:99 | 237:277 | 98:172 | -0.06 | 2.06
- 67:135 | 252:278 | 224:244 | 0.01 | 1.99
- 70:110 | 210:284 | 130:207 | 0.01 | 2.05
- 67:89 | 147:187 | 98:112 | -0.03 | 2.15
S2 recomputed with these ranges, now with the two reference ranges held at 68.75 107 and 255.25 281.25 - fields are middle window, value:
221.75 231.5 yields -0.02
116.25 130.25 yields -0.11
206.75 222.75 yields -0.05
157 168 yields -0.05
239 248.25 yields 0.01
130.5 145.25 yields 0.00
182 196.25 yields 0.22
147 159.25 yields 0.01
